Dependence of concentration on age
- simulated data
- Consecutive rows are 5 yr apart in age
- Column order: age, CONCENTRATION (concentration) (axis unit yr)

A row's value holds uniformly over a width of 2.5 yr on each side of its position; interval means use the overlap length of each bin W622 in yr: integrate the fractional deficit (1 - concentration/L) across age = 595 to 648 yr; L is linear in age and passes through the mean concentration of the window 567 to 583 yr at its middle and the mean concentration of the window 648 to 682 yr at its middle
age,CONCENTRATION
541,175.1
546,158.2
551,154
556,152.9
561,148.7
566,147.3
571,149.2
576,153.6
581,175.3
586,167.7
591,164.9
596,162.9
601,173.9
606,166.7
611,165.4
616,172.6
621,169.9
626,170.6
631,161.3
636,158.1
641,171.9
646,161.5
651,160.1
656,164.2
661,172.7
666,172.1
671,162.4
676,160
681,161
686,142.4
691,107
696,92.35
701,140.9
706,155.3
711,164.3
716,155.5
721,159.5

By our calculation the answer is -1.8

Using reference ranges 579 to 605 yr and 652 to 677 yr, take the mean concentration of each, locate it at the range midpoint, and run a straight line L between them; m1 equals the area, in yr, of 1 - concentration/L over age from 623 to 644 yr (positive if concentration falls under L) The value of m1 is 0.2 yr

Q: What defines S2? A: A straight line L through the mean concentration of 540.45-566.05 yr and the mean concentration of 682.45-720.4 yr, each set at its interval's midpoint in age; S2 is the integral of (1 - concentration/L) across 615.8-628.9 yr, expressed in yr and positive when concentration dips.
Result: -2.0 yr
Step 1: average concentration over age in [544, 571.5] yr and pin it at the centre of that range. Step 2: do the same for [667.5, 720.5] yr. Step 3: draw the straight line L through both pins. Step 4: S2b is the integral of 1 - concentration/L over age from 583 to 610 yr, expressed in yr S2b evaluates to -3.13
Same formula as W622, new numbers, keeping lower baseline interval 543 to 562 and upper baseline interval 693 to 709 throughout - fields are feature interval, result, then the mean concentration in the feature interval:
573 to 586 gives -1.3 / 164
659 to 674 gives -3.7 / 169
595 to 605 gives -1.5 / 169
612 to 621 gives -1.7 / 171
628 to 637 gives -1.2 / 161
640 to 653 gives -2.3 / 164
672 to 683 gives -2.2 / 161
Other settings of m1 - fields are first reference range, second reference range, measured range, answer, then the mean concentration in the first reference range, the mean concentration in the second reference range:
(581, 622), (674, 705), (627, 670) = -4.37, 168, 135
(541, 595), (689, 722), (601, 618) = -1.85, 158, 139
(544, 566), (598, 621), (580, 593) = -0.52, 153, 170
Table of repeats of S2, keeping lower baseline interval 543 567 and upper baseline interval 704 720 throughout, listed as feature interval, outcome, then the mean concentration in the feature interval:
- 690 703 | 3.70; 113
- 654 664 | -0.78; 169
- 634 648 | -0.72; 164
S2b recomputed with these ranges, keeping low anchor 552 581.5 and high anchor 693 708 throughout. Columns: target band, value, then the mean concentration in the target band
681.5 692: -0.3 yr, 134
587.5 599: -1.3 yr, 165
